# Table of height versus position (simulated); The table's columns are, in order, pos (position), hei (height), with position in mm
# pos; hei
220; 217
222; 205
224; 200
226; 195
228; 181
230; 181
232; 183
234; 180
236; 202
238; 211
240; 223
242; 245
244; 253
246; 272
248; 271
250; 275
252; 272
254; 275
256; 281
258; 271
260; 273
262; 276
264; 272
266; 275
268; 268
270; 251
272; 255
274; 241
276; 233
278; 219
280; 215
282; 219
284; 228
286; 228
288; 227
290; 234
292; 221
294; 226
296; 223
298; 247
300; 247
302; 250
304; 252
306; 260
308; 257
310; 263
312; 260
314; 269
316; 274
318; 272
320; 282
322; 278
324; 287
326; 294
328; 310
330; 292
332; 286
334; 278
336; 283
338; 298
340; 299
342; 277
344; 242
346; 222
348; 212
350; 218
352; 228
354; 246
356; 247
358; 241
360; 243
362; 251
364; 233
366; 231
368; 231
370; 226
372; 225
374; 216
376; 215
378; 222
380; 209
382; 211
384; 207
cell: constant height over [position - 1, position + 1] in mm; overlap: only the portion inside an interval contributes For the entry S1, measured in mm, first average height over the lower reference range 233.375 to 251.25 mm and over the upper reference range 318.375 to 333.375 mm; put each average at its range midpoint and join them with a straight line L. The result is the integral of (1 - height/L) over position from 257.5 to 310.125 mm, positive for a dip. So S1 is 3.6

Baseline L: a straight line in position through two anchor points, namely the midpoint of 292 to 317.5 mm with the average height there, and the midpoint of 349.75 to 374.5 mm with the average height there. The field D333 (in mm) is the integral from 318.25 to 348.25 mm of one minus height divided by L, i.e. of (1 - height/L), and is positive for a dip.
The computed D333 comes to -4.2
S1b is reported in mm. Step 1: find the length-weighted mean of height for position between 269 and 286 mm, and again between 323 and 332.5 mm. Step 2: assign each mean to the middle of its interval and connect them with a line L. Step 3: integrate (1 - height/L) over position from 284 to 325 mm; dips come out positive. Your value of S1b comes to 2.1 mm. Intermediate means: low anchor 232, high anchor 294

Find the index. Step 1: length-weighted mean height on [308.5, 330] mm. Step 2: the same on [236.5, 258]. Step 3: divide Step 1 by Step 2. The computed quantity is 1.09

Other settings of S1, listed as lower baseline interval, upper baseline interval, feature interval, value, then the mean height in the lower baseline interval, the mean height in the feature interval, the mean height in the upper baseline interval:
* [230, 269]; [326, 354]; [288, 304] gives 1.4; 250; 236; 265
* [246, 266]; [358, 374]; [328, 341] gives -2.4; 274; 291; 234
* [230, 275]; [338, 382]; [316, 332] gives -3.1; 250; 287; 236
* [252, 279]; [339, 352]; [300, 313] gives -0.2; 261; 256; 244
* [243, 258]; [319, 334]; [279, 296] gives 3.4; 271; 225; 289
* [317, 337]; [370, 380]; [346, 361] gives 1.0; 286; 233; 219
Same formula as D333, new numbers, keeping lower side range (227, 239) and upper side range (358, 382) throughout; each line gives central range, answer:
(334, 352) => -3.0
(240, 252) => -4.2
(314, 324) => -3.0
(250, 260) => -4.0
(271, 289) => -2.4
